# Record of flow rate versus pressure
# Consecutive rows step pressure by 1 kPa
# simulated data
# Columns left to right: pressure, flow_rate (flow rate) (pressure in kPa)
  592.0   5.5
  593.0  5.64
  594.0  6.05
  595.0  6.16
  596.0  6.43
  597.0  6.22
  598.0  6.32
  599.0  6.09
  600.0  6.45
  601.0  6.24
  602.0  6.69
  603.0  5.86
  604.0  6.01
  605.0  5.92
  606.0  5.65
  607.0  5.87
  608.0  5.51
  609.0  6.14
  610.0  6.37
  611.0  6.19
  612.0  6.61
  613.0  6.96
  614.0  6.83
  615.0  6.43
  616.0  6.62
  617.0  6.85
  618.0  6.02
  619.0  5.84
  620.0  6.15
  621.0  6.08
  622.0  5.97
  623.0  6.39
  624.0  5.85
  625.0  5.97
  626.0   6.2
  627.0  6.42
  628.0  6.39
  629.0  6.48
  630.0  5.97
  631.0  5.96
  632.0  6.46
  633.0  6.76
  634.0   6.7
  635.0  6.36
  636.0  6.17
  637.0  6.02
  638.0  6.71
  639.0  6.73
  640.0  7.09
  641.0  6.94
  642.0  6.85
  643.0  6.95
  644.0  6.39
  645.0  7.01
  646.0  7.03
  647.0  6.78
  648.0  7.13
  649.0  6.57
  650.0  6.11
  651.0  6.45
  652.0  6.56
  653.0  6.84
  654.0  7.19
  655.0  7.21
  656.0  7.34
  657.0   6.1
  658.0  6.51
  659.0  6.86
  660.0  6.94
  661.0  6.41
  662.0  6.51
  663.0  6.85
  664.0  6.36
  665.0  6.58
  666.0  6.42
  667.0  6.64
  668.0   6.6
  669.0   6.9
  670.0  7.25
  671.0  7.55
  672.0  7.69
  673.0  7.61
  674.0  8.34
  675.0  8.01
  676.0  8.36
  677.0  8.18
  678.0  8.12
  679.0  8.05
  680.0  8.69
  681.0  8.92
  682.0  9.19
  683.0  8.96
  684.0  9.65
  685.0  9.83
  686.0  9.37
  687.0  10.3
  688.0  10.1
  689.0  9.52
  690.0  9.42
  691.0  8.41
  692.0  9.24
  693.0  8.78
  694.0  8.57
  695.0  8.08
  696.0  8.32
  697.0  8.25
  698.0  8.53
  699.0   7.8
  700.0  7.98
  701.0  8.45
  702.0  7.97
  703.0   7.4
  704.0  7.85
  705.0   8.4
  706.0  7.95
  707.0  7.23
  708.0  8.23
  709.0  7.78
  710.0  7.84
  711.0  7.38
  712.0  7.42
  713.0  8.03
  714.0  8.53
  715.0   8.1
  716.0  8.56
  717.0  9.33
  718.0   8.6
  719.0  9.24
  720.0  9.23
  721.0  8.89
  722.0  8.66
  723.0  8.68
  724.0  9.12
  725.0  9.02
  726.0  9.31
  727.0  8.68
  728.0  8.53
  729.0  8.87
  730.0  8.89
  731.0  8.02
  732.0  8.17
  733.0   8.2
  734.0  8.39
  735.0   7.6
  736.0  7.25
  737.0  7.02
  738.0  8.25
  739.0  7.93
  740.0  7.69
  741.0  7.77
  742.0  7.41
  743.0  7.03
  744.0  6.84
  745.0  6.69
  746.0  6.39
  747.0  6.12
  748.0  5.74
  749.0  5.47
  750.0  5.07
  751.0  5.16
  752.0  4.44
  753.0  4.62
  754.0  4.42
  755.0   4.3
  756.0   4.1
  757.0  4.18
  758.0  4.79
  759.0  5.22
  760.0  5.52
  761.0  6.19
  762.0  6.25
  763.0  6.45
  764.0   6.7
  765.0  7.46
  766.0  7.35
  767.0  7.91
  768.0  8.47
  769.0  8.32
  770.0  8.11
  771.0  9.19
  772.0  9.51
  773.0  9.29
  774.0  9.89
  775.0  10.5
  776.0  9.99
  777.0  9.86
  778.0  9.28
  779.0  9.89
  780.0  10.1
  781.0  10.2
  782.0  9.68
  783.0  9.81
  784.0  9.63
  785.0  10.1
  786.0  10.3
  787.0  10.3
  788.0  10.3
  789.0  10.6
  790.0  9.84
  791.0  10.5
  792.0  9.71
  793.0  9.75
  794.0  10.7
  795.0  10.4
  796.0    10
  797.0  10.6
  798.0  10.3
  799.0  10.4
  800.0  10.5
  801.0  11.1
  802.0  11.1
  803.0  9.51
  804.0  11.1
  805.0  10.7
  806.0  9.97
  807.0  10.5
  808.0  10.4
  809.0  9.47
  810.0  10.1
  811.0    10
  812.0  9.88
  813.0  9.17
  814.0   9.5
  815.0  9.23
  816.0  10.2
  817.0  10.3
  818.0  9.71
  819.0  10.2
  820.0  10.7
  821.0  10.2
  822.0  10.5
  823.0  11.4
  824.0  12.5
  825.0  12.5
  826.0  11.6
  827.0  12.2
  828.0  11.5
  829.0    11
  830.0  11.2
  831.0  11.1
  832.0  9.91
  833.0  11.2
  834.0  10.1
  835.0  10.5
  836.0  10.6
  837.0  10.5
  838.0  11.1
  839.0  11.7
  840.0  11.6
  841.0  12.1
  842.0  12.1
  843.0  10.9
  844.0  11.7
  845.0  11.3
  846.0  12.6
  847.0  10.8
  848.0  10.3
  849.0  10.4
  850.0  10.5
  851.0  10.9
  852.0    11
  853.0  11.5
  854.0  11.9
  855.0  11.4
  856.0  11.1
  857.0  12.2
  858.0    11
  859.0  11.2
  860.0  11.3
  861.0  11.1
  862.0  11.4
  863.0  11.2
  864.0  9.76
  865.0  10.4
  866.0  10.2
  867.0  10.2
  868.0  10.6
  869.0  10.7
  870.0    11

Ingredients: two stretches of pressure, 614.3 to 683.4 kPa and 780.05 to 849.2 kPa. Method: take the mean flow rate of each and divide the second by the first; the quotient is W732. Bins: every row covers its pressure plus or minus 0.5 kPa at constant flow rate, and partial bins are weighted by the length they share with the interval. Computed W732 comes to 1.54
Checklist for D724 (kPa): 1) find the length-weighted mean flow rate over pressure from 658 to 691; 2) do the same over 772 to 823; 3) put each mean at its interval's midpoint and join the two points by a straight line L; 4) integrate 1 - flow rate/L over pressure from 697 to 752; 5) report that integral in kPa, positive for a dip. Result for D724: 6.2 kPa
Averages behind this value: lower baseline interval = 7.99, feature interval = 7.84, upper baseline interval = 10.1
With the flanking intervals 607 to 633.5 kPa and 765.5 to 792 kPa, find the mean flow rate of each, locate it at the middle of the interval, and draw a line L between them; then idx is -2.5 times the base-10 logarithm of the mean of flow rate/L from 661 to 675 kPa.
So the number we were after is 0.04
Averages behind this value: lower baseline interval 6.28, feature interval 7.04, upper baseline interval 9.58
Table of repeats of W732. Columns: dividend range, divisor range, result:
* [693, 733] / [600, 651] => 1.31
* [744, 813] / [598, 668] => 1.32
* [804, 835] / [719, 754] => 1.41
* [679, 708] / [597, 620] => 1.39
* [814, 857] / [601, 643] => 1.75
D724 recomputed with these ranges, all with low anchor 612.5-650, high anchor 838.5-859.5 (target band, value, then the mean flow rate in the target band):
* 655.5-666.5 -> 0.8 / 6.63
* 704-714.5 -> 0.4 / 7.88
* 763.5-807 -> 0.8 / 9.75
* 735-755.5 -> 6.1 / 6.31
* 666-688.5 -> -2.4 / 8.33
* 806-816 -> 0.6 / 9.83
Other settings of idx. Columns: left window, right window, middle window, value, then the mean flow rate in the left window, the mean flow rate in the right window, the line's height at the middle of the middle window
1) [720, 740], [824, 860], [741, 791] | 0.217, 8.4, 11.3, 9.32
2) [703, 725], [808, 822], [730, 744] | 0.124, 8.33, 9.94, 8.7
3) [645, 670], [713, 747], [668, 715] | -0.131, 6.72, 8.18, 7.4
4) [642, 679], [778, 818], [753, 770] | 0.459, 7.02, 10.1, 9.31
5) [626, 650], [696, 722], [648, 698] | -0.057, 6.58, 8.21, 7.39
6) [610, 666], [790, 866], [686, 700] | -0.144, 6.54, 10.8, 7.76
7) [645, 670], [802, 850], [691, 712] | -0.045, 6.72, 10.8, 7.78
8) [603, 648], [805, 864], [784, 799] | -0.029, 6.38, 10.9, 9.96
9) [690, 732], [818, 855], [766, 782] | 0.054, 8.4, 11.1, 9.78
